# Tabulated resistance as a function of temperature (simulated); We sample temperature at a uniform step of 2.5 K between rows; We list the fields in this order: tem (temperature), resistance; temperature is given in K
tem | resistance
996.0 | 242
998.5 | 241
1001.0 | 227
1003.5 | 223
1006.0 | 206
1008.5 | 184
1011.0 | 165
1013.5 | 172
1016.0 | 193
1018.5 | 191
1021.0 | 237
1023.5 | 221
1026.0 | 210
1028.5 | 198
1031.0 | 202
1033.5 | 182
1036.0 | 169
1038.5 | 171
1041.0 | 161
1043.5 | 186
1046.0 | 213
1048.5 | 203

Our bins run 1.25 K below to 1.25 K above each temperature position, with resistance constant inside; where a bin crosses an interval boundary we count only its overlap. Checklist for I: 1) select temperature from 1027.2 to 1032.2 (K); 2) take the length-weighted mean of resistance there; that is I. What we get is 200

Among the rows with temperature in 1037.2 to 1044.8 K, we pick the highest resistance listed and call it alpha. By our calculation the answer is 186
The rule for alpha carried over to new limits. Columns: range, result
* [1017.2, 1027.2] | 237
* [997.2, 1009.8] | 241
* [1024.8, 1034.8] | 210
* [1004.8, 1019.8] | 206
